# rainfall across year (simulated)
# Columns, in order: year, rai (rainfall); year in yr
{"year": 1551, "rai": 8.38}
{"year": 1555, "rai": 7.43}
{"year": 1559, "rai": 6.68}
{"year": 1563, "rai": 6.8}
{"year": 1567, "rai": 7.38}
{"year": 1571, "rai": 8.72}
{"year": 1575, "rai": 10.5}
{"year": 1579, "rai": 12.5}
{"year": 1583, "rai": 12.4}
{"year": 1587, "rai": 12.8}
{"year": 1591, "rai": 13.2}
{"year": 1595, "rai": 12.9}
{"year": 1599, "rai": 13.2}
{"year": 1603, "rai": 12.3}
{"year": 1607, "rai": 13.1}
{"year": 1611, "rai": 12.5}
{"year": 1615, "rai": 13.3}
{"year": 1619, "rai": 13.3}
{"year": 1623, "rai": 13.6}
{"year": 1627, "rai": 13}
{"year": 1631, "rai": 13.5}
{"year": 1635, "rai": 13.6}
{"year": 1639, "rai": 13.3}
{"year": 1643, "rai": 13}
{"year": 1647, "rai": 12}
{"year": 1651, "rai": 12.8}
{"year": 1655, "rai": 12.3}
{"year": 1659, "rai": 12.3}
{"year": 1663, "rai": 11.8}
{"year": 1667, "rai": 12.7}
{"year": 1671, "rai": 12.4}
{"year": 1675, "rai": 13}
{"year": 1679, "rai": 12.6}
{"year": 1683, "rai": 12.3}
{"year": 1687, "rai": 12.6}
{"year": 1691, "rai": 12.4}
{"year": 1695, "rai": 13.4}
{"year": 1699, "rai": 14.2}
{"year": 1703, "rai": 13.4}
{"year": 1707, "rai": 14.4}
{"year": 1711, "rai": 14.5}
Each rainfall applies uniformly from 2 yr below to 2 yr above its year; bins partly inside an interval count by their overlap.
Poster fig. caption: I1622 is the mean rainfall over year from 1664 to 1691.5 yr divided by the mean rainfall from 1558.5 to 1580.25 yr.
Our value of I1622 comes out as 1.4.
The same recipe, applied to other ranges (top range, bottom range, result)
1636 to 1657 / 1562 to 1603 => 1.14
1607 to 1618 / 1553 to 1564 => 1.86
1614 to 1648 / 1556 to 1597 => 1.28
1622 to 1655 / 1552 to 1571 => 1.78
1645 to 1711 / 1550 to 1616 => 1.19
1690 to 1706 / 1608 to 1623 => 1.03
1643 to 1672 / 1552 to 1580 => 1.47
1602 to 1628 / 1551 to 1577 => 1.64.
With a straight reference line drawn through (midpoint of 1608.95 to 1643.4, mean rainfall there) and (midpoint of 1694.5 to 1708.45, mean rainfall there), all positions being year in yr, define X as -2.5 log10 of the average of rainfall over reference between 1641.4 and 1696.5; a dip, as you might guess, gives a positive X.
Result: 0.089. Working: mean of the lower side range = 13.2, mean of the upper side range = 13.9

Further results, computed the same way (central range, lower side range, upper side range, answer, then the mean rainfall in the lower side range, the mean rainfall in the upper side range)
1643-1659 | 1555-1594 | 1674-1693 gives -0.06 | 10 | 12.6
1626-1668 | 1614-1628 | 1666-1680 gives 0.02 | 13.3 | 12.7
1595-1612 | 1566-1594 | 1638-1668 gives -0.10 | 11.3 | 12.5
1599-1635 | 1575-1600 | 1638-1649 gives -0.04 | 12.6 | 12.7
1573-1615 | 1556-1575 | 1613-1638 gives -0.21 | 7.72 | 13.4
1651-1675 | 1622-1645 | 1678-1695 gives 0.04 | 13.3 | 12.6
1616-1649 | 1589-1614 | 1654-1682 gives -0.04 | 12.9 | 12.4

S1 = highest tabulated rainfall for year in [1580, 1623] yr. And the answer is 13.6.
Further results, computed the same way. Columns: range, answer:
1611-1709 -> 14.4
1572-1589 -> 12.8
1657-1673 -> 12.7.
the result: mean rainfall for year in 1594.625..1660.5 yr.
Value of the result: 12.9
